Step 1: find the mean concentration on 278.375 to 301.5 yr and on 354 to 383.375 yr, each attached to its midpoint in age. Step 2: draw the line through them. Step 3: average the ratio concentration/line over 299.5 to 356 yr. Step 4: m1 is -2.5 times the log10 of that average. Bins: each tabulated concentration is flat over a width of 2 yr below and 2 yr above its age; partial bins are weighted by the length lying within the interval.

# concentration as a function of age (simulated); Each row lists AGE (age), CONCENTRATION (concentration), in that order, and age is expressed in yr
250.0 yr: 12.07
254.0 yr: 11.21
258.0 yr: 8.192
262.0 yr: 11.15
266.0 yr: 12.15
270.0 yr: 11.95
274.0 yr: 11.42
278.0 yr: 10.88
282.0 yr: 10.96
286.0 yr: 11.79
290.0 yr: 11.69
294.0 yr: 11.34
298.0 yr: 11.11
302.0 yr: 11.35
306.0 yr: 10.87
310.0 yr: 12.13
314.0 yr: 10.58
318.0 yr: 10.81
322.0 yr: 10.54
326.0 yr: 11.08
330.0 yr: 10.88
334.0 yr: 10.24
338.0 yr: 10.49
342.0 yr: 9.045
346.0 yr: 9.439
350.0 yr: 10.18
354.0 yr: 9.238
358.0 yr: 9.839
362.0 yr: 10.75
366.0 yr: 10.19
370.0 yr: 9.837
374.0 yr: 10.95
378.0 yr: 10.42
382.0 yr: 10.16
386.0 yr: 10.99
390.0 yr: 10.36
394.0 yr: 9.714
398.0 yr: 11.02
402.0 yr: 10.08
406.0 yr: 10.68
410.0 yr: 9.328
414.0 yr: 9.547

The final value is 0.03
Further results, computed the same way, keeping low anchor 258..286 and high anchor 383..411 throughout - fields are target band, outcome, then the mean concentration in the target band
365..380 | 0.02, 10.4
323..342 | 0.03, 10.5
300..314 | -0.03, 11.3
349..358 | 0.10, 9.69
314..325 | 0.02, 10.7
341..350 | 0.13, 9.47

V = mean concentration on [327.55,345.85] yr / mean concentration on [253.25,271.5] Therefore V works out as 0.93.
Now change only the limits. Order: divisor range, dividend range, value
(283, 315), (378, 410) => 0.91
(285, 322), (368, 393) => 0.93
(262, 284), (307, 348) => 0.92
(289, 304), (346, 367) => 0.88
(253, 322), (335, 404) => 0.91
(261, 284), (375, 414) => 0.90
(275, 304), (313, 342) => 0.93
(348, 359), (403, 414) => 1.02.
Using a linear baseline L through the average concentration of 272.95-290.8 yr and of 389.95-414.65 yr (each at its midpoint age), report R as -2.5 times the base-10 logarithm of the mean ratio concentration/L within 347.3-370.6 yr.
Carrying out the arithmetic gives 0.06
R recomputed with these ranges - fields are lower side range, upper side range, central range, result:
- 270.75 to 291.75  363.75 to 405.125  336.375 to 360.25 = 0.11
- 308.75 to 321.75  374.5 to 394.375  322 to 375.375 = 0.06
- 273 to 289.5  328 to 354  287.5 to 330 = -0.05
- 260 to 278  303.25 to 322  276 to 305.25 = 0.00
